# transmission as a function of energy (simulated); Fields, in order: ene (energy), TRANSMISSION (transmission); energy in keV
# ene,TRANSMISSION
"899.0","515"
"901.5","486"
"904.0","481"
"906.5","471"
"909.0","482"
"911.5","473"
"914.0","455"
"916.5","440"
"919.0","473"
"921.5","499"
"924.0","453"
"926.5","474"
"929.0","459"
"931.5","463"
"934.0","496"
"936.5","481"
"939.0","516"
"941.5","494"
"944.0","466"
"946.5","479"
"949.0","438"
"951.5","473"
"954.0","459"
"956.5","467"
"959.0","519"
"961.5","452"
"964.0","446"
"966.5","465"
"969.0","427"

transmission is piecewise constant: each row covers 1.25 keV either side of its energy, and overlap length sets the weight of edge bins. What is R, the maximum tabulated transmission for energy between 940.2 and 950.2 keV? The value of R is 494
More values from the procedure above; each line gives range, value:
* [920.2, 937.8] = 499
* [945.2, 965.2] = 519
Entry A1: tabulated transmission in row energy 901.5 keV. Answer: 486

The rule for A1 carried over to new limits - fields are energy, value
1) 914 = 455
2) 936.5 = 481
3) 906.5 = 471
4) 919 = 473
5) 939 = 516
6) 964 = 446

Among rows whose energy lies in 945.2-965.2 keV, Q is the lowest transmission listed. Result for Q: 438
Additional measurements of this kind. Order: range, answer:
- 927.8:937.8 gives 459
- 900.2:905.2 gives 481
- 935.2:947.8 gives 466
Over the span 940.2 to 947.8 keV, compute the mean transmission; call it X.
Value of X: 480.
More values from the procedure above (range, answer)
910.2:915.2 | 464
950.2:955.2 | 466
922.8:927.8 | 464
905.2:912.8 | 475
